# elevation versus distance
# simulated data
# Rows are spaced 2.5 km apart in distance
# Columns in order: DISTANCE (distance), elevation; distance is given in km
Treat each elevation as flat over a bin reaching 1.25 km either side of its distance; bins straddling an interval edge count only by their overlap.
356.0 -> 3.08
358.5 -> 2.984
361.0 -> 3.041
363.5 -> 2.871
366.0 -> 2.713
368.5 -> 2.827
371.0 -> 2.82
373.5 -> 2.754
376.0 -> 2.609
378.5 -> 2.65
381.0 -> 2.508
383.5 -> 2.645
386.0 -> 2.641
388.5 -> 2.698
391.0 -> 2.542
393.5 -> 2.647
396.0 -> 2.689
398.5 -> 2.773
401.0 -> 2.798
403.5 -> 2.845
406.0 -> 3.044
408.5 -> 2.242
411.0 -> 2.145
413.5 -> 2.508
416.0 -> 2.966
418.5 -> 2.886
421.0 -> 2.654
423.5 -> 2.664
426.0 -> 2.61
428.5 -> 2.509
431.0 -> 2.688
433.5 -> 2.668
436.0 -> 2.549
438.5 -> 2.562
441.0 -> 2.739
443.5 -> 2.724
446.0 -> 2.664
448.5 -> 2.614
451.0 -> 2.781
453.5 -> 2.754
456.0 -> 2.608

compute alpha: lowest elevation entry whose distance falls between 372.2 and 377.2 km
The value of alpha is 2.609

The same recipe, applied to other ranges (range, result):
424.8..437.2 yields 2.509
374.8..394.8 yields 2.508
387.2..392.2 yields 2.542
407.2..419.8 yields 2.145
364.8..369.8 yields 2.713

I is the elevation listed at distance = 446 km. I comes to 2.664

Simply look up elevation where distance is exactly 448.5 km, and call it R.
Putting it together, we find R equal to 2.614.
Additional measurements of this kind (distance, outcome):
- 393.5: 2.647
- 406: 3.044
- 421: 2.654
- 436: 2.549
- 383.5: 2.645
